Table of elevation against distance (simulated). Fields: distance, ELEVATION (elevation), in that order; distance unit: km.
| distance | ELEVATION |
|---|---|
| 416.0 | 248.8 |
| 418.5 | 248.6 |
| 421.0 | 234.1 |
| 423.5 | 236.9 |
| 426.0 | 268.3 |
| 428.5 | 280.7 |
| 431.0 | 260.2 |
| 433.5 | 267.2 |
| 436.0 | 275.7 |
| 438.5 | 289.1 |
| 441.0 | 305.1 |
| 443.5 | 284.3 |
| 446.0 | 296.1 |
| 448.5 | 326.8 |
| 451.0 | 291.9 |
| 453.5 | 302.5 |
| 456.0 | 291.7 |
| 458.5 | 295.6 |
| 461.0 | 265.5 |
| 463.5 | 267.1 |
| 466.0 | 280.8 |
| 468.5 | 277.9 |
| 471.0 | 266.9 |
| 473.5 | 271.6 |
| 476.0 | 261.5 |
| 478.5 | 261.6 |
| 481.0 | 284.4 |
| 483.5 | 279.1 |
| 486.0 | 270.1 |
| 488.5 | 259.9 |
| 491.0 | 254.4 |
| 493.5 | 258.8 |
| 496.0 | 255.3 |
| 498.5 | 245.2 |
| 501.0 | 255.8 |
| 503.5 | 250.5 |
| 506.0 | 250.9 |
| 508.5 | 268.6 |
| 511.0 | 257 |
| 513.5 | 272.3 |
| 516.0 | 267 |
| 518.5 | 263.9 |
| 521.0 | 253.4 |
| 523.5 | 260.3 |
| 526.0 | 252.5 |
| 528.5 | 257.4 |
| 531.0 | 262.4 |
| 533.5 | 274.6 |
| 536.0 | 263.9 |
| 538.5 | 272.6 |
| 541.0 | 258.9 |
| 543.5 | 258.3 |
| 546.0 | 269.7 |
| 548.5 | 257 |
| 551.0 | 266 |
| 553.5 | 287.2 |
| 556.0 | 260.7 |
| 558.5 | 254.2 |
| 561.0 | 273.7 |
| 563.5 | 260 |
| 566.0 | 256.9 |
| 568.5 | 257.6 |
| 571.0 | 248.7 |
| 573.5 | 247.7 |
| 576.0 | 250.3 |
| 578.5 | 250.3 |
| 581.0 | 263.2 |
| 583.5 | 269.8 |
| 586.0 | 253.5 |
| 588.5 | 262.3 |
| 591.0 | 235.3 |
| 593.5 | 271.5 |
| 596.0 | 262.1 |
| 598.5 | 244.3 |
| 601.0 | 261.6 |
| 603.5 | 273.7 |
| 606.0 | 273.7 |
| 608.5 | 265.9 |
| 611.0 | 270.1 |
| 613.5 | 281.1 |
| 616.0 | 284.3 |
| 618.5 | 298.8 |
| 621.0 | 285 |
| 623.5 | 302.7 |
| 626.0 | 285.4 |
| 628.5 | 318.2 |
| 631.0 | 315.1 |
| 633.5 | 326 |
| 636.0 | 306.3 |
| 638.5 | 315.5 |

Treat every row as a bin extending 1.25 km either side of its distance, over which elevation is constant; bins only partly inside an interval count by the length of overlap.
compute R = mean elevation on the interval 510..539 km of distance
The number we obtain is 263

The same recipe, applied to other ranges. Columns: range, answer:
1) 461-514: 264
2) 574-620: 265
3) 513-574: 262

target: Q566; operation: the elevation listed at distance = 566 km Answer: 256.9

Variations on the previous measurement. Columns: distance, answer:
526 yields 252.5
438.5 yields 289.1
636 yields 306.3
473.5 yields 271.6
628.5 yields 318.2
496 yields 255.3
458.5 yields 295.6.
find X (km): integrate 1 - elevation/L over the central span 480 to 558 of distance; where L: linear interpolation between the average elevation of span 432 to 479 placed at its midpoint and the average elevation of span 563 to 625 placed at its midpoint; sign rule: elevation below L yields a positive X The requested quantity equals 3.5 km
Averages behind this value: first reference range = 283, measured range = 263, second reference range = 265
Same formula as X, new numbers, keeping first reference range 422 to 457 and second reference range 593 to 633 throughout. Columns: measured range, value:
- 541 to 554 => 0.78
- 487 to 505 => 1.82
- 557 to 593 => 3.31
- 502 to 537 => 2.70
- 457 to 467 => 0.21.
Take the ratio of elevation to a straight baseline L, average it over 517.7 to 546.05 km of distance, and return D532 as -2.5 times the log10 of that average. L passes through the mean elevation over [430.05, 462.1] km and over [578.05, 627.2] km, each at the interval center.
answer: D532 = 0.067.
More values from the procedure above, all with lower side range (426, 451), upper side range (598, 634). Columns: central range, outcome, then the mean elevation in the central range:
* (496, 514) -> 0.12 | 256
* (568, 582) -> 0.13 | 253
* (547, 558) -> 0.08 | 267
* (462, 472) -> 0.05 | 273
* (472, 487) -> 0.06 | 271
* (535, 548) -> 0.09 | 264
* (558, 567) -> 0.10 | 262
